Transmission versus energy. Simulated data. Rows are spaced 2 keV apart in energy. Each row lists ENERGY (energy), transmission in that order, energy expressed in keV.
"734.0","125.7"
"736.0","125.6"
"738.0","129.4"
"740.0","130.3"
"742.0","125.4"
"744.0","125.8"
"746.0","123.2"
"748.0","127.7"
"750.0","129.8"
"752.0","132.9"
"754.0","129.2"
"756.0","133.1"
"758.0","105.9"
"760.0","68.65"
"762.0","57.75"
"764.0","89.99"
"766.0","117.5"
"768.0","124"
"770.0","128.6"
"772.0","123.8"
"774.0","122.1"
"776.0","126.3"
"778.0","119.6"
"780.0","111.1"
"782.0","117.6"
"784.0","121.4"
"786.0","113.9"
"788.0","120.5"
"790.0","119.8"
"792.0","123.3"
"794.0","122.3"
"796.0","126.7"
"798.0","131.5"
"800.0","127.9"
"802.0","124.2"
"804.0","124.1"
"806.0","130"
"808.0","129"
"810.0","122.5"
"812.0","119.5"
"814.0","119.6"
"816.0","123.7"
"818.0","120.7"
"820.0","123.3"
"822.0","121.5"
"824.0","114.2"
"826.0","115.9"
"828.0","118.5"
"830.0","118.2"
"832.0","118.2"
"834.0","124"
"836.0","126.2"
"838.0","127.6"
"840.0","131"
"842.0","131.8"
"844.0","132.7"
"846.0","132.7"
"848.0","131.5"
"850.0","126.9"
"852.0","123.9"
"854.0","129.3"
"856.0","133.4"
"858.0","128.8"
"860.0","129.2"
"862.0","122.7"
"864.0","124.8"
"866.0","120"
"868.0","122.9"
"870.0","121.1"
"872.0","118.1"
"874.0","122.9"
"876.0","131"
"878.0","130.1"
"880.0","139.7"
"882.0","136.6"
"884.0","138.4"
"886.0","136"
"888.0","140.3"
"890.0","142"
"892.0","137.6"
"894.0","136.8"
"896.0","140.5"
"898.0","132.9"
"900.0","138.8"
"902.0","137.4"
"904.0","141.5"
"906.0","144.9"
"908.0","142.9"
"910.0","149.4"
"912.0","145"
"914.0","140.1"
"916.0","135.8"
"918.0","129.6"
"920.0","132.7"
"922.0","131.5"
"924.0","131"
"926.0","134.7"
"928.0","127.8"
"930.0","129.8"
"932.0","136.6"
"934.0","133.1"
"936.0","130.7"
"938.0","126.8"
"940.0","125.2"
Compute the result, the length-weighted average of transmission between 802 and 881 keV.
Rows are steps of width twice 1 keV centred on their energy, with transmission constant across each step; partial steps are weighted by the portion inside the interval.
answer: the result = 125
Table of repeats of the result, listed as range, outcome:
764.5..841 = 122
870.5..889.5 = 133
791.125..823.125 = 124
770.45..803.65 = 122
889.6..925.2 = 138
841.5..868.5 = 128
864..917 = 135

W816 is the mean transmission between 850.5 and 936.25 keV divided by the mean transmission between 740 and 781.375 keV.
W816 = 1.1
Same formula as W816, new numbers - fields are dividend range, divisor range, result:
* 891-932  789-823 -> 1.10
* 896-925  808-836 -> 1.15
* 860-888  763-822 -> 1.06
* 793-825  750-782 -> 1.09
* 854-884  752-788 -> 1.13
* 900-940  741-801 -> 1.15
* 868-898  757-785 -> 1.22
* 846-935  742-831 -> 1.12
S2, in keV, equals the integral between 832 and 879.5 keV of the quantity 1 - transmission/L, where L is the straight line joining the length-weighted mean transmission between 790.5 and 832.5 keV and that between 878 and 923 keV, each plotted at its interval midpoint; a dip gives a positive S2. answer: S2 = 1.2 keV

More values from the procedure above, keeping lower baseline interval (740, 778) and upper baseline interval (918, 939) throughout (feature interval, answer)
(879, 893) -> -1.20 keV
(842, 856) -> -0.62 keV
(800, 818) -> -0.46 keV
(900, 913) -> -1.37 keV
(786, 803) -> -0.59 keV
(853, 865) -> -0.26 keV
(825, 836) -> 0.29 keV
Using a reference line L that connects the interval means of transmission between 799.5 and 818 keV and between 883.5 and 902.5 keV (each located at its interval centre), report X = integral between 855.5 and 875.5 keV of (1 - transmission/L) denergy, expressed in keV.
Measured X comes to 1.38 keV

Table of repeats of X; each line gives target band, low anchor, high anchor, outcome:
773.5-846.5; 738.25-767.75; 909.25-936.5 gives -0.9 keV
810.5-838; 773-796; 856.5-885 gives 0.7 keV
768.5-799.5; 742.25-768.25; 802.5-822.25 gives -1.0 keV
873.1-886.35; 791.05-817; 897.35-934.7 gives -0.1 keV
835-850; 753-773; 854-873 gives -1.1 keV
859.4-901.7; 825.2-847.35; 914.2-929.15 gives -0.9 keV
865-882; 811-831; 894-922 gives 0.6 keV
